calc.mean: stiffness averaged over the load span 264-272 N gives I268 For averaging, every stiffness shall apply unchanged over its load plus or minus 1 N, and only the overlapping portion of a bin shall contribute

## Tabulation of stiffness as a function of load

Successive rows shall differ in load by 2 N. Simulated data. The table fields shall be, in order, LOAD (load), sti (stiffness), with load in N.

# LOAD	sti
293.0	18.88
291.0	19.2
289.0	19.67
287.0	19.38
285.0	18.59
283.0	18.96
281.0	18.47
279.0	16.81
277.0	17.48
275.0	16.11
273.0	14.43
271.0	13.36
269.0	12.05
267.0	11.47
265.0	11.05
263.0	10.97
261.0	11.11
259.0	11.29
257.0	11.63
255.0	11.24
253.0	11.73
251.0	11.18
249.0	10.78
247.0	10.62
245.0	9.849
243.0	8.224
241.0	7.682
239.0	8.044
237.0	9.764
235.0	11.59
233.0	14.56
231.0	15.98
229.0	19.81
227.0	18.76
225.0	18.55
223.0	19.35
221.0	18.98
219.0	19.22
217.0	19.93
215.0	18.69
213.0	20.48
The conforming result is 12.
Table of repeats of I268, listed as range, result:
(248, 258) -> 11.3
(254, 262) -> 11.3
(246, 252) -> 10.9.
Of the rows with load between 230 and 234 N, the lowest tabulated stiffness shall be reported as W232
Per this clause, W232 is 14.56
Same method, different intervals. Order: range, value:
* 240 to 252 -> 7.682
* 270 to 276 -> 13.36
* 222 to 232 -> 15.98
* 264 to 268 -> 11.05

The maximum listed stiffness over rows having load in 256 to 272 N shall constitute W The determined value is 13.36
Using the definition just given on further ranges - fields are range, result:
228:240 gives 19.81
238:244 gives 8.224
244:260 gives 11.73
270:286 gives 18.96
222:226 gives 19.35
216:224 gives 19.93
